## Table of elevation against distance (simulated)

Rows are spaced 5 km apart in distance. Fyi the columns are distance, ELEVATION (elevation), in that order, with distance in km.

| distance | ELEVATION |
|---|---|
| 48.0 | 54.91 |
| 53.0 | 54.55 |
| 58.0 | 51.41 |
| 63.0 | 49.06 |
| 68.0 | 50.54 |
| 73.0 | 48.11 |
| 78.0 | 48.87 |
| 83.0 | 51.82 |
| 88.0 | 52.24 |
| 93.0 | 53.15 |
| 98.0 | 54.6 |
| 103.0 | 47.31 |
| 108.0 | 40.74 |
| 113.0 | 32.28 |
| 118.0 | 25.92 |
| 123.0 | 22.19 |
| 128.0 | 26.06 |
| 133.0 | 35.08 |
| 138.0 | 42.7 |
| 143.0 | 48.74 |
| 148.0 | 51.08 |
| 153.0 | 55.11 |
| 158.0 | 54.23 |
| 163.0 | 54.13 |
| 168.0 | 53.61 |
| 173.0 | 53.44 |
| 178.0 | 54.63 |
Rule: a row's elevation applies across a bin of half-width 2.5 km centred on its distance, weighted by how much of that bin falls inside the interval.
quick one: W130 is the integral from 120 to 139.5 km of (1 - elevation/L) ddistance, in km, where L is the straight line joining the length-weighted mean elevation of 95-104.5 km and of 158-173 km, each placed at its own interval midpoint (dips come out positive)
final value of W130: 8.1 km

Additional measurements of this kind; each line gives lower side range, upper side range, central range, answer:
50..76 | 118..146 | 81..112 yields -4.45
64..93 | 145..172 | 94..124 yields 7.47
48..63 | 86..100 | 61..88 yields 1.56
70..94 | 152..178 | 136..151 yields 1.50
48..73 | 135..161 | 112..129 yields 8.20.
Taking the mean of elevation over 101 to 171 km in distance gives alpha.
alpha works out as 42.1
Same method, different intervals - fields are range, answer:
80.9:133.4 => 40.2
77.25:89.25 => 51.2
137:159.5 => 50.7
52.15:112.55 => 49.5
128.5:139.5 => 36.2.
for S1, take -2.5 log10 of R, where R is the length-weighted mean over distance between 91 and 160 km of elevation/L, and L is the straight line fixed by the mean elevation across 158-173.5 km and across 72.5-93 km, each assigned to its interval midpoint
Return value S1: 0.24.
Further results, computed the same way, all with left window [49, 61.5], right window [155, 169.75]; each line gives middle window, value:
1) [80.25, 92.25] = 0.02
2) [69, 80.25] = 0.09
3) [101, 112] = 0.25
